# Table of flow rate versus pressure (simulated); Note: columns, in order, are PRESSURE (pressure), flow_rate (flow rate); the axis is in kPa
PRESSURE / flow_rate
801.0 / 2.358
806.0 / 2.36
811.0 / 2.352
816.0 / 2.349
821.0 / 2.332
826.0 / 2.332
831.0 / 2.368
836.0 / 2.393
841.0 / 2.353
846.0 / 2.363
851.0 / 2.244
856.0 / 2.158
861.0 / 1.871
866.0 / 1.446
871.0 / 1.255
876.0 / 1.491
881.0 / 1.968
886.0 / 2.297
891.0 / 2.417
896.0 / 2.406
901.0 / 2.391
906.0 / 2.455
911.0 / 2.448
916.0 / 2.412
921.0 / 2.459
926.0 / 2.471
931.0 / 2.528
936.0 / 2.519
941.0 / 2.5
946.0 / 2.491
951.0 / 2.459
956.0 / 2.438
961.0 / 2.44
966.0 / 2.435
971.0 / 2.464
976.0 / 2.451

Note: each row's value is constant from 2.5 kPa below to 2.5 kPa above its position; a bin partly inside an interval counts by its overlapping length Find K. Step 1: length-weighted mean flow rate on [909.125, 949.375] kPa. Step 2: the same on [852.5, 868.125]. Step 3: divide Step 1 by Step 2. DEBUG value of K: 1.3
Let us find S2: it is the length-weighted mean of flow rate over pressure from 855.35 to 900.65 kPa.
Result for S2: 1.94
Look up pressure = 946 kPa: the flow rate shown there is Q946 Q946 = 2.491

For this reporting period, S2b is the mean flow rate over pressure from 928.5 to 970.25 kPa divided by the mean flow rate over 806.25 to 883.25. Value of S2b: 1.2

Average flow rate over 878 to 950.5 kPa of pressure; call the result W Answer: 2.41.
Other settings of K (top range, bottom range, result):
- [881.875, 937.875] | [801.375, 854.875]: 1.03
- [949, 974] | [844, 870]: 1.24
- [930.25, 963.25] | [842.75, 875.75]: 1.32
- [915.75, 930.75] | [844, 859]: 1.10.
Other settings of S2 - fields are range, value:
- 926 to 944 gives 2.51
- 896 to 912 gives 2.43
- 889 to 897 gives 2.41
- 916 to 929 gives 2.46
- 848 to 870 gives 1.89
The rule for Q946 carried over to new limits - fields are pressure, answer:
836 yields 2.393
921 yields 2.459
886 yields 2.297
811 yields 2.352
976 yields 2.451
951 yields 2.459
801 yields 2.358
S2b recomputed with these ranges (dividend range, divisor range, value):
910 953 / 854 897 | 1.30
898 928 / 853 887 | 1.38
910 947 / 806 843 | 1.05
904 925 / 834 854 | 1.05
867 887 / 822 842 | 0.72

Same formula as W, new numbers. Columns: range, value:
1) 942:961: 2.46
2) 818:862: 2.28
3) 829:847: 2.37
